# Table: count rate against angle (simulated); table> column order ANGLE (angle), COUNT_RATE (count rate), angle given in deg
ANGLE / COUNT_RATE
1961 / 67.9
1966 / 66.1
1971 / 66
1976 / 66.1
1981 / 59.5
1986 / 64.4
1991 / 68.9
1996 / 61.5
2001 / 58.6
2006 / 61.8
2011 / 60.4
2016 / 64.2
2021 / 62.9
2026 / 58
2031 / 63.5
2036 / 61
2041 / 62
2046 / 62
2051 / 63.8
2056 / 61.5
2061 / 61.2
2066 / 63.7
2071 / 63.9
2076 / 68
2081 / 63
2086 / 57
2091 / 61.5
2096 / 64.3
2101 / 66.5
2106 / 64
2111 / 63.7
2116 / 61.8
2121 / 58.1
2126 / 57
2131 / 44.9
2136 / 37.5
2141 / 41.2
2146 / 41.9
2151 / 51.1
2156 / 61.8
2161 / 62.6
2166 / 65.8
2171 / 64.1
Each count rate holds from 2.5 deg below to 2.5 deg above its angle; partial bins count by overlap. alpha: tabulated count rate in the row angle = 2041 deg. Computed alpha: 62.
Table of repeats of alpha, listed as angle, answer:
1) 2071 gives 63.9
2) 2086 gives 57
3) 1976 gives 66.1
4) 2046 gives 62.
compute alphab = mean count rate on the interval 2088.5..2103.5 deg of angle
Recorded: 64.1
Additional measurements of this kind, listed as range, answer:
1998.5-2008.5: 60.2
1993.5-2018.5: 61.3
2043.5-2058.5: 62.4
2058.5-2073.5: 62.9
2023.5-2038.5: 60.8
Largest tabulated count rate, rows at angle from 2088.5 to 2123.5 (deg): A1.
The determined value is 66.5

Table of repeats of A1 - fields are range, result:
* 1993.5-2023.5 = 64.2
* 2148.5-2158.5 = 61.8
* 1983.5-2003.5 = 68.9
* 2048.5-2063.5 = 63.8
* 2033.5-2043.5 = 62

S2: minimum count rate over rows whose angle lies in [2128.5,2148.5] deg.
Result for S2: 37.5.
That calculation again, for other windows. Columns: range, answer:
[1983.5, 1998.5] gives 61.5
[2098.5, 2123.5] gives 58.1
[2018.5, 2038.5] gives 58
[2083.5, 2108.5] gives 57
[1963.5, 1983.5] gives 59.5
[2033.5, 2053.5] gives 61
